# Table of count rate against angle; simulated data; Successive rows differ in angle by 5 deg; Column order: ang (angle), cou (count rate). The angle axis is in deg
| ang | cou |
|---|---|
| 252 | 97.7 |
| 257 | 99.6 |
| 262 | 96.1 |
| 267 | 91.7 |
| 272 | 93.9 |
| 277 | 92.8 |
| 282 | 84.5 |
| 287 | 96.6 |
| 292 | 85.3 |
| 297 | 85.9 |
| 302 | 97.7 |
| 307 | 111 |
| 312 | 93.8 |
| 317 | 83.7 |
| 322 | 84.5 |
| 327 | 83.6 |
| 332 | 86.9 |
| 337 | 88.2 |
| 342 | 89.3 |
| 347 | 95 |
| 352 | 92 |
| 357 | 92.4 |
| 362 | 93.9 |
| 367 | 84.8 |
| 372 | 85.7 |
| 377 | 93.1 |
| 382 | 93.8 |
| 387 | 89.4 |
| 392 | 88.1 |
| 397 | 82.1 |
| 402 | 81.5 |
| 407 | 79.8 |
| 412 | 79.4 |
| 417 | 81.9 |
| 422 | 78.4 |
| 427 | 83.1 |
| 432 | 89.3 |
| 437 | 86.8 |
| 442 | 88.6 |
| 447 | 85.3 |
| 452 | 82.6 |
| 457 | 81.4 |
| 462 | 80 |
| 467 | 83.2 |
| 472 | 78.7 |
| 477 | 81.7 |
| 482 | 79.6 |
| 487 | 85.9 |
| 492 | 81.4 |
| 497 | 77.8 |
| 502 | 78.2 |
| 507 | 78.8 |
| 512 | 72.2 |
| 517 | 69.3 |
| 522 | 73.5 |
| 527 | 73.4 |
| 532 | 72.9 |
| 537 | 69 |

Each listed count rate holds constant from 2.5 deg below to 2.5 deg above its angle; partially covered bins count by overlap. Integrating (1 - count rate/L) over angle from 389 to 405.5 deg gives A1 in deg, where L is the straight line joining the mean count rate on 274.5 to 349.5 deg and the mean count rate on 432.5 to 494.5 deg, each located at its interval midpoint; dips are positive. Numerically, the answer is 0.5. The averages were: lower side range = 90.6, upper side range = 83.1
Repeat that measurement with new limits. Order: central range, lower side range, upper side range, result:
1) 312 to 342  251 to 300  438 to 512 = 1.0 deg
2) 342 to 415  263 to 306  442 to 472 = -0.8 deg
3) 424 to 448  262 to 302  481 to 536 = -1.6 deg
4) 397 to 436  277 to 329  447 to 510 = 1.0 deg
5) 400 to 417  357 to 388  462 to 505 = 1.3 deg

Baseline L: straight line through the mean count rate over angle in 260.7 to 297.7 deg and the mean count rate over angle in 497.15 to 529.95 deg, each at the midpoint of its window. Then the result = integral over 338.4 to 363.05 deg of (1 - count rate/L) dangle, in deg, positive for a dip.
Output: -1.8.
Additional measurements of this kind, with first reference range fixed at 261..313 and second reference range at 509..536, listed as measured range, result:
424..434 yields -0.6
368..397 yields -1.4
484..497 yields -1.3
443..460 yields -1.1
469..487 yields -1.1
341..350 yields -0.4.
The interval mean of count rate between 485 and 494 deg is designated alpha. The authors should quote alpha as 83.7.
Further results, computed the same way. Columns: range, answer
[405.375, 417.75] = 80.2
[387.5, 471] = 83.3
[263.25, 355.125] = 91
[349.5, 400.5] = 89.4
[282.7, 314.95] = 94.3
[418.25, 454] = 84.8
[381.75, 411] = 84.8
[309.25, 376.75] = 89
